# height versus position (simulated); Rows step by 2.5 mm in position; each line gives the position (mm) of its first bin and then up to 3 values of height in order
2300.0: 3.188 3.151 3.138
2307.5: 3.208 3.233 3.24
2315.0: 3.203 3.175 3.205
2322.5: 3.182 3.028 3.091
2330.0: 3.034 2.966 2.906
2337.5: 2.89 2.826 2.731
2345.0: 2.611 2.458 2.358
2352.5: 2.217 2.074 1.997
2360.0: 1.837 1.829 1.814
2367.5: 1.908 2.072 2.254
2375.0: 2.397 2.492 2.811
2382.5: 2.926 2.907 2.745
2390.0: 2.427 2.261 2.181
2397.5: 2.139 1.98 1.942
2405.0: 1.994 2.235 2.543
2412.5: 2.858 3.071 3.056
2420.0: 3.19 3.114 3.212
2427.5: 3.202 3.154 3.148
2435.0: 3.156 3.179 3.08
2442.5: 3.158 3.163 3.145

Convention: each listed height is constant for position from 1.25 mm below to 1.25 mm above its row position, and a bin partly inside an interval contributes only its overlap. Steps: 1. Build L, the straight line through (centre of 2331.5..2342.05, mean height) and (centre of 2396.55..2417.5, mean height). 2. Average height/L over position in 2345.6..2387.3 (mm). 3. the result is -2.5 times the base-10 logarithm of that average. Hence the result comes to 0.16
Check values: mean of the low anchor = 2.88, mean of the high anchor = 2.39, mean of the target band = 2.29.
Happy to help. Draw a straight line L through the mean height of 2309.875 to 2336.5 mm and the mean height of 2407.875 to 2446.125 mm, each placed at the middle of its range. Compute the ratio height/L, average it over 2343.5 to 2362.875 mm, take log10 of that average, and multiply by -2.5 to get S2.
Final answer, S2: 0.37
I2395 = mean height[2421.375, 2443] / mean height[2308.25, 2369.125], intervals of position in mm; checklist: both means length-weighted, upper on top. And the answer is 1.19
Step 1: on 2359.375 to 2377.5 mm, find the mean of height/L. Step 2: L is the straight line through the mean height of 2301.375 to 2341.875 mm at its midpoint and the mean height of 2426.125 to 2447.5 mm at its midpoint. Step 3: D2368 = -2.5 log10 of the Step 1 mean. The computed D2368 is 0.45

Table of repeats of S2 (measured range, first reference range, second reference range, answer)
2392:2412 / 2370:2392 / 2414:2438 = 0.29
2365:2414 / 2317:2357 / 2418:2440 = 0.26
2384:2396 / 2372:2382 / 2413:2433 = 0.08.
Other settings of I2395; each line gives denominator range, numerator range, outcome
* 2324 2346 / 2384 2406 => 0.79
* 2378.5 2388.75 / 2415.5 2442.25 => 1.11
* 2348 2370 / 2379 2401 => 1.23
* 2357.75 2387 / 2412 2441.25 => 1.36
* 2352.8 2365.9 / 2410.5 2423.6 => 1.56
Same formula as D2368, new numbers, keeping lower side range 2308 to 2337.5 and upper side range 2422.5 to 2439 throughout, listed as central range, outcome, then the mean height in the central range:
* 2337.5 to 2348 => 0.16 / 2.7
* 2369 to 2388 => 0.22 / 2.58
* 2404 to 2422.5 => 0.15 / 2.74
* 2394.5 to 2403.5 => 0.46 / 2.05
